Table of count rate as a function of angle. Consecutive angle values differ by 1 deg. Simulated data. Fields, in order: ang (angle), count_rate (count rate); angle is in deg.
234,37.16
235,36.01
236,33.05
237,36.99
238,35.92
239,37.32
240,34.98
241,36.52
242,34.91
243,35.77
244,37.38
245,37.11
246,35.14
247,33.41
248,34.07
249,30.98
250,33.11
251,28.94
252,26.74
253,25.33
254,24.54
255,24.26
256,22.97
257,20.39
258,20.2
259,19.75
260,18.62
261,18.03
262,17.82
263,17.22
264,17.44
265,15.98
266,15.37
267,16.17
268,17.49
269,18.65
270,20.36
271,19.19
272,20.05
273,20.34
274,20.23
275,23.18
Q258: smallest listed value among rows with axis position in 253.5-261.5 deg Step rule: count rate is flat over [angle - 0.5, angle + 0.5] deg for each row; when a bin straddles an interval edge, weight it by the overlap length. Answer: 18.03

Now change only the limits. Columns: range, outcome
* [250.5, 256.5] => 22.97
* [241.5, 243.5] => 34.91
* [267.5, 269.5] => 17.49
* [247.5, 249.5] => 30.98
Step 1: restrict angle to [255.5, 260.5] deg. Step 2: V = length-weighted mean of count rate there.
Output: 20.4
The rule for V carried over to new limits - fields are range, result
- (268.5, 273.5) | 19.7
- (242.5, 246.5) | 36.4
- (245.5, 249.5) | 33.4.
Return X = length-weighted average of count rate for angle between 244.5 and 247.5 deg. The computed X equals 35.2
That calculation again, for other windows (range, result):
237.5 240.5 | 36.1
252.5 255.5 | 24.7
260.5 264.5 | 17.6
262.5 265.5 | 16.9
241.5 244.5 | 36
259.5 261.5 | 18.3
